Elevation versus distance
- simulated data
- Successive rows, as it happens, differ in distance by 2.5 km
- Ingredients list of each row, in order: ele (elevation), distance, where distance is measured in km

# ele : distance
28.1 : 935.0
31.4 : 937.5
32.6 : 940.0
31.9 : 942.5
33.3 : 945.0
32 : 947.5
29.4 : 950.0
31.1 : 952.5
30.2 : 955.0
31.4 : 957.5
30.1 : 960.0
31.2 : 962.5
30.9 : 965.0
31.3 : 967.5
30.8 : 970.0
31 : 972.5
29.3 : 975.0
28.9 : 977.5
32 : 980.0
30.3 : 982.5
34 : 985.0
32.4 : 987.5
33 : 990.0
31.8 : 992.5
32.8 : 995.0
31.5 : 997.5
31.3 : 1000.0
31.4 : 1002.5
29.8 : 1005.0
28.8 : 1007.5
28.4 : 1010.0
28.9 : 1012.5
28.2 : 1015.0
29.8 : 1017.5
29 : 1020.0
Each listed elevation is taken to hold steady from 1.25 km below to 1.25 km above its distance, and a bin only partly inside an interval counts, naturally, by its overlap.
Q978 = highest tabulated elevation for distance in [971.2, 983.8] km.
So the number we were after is 32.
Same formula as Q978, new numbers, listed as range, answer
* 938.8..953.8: 33.3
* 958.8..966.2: 31.2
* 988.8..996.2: 33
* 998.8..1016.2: 31.4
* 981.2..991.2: 34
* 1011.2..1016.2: 28.9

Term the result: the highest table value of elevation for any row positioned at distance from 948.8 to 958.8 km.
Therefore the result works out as 31.4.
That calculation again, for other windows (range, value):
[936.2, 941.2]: 32.6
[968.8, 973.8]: 31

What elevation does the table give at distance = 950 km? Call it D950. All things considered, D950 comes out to 29.4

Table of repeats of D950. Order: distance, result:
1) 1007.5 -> 28.8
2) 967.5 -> 31.3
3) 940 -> 32.6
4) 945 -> 33.3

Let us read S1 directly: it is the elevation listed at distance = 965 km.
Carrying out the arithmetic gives 30.9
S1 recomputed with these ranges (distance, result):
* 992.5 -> 31.8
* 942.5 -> 31.9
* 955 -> 30.2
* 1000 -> 31.3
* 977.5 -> 28.9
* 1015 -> 28.2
